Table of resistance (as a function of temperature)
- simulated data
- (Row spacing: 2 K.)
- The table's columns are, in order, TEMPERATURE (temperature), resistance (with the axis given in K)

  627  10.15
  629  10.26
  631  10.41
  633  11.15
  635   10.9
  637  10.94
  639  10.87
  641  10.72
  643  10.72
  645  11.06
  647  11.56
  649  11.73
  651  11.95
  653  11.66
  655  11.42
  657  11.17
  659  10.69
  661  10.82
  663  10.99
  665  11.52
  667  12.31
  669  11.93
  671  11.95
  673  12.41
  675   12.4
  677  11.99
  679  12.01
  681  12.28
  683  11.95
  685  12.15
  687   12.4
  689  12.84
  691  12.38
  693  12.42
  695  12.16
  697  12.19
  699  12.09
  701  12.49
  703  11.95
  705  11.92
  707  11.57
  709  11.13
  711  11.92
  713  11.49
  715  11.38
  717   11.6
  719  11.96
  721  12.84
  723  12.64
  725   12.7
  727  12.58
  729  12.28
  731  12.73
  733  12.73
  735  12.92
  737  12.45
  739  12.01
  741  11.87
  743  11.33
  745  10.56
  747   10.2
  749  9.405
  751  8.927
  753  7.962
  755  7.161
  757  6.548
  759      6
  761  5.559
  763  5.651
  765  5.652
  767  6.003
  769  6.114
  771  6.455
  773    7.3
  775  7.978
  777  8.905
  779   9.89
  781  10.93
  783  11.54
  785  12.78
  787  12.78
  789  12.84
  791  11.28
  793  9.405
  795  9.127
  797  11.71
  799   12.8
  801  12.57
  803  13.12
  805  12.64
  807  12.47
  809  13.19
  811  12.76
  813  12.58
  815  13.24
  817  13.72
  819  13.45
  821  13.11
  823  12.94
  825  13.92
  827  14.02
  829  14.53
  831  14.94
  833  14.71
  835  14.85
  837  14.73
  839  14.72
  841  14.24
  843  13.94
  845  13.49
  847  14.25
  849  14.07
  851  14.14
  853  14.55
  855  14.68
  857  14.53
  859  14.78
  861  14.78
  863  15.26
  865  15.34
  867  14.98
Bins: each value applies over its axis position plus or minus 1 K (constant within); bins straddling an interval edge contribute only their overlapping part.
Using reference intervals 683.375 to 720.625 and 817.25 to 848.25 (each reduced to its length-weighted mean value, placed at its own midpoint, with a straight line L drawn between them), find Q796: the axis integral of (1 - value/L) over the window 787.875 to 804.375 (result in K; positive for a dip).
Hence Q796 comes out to 2.3 K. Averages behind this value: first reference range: 12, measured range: 11.6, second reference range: 14.1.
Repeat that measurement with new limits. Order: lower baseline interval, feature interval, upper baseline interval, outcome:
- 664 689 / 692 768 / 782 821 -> 9.7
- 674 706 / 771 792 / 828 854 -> 4.9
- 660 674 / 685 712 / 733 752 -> -1.5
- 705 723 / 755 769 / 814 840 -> 7.4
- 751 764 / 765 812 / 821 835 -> -2.2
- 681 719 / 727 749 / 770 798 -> -1.2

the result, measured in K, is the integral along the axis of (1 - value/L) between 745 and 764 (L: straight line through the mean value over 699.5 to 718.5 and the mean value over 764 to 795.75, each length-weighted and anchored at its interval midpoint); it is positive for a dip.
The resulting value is 4.8 K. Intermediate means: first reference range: 11.7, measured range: 7.65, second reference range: 9.31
